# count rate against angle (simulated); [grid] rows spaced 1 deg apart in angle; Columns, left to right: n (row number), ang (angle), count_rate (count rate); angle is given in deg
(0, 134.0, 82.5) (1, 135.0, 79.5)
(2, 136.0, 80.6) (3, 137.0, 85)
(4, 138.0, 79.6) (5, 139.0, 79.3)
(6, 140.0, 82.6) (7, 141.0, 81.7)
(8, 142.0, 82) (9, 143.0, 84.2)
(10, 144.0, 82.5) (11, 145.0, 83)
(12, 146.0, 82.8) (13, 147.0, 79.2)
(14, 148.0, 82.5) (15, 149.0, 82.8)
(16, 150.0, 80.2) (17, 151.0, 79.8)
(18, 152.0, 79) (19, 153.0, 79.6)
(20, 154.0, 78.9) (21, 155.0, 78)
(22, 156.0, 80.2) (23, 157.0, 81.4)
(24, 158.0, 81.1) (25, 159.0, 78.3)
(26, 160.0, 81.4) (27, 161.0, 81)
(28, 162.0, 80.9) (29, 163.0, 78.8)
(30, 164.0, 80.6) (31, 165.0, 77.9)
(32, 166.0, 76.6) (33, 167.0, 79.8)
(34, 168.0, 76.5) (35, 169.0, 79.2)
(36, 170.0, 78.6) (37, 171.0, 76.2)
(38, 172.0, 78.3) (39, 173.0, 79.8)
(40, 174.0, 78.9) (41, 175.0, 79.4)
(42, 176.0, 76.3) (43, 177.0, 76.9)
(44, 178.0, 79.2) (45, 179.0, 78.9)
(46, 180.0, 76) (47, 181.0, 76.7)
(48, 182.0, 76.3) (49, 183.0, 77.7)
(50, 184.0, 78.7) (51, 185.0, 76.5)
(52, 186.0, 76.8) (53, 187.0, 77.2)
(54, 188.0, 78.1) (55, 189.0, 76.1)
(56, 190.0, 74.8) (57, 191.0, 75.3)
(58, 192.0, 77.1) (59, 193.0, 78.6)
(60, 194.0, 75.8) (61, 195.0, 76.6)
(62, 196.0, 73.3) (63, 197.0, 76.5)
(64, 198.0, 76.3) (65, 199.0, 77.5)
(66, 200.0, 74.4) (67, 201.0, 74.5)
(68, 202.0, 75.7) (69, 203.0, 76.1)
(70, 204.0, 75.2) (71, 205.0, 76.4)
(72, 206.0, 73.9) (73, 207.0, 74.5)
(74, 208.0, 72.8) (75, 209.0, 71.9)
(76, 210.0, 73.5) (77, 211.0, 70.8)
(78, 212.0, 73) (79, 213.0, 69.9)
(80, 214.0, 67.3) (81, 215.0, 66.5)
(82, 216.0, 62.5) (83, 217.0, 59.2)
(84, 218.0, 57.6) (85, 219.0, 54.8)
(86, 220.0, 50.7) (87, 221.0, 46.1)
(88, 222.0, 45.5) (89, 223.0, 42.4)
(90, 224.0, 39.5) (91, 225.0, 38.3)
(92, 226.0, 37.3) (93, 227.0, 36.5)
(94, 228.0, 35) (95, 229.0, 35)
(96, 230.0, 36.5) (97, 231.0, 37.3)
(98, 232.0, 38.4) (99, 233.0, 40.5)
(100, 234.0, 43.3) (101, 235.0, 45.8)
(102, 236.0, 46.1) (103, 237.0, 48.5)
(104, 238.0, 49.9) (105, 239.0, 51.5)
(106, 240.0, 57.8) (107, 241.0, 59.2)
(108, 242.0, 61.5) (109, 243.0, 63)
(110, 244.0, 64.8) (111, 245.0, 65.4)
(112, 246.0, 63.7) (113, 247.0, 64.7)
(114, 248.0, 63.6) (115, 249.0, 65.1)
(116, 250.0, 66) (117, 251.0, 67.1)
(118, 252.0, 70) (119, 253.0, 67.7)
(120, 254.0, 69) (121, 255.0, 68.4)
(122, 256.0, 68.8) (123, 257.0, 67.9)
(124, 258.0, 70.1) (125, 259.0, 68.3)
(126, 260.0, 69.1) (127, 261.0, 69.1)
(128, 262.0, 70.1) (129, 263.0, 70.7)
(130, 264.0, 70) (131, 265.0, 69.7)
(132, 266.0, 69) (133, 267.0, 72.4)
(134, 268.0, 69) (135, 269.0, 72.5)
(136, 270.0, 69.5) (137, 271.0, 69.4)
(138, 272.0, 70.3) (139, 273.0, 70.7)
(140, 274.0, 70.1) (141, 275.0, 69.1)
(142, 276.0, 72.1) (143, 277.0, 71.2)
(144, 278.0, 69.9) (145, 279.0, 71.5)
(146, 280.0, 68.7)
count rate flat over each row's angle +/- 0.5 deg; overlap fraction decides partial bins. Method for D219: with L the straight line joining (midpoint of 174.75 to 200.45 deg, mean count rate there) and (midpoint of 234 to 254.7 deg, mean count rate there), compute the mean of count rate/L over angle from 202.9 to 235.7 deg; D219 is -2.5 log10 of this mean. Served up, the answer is 0.23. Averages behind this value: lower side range 76.8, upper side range 60.2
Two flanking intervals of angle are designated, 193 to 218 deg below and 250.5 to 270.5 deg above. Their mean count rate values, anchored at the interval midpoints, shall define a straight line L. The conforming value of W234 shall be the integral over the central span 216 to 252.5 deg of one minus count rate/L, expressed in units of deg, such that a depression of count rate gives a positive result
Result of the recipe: 10.0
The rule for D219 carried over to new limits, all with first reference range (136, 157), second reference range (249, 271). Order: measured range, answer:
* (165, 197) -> 0.00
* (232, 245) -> 0.33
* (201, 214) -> 0.02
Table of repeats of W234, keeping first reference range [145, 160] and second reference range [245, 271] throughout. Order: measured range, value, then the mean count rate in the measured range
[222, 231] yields 4.25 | 38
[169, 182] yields -0.02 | 77.9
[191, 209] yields -0.12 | 75.5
